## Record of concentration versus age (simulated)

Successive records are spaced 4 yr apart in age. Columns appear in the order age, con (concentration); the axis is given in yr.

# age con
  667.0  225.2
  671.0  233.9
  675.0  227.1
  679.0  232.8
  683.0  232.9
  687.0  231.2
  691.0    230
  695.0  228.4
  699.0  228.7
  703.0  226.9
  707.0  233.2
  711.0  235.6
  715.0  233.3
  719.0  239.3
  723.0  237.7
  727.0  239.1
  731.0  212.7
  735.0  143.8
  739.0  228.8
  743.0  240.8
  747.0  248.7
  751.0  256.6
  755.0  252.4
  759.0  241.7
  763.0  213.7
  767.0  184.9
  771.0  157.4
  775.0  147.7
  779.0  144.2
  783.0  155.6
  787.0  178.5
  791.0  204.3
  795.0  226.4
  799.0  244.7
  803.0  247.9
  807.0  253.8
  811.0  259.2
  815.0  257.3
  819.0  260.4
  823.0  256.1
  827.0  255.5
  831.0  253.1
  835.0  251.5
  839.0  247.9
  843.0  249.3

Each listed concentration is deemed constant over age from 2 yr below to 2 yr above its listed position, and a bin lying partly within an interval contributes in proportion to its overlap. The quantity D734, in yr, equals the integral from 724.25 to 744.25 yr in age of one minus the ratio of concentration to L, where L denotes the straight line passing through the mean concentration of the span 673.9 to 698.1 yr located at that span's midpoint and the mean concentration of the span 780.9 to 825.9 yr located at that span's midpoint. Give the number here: 1.6 yr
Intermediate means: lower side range 230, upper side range 232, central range 213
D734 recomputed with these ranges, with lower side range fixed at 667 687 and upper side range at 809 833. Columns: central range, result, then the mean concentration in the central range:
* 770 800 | 8.3 yr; 181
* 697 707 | 0.3 yr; 229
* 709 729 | 0.1 yr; 237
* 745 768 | 0.9 yr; 235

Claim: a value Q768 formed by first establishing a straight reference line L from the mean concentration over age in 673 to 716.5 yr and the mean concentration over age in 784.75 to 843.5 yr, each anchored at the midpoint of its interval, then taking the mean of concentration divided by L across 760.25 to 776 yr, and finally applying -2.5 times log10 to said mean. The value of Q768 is 0.30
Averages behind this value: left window 231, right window 243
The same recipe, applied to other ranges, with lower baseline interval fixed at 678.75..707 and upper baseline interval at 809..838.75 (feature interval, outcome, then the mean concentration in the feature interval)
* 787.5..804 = 0.12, 225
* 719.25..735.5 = 0.09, 218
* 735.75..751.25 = 0.03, 234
